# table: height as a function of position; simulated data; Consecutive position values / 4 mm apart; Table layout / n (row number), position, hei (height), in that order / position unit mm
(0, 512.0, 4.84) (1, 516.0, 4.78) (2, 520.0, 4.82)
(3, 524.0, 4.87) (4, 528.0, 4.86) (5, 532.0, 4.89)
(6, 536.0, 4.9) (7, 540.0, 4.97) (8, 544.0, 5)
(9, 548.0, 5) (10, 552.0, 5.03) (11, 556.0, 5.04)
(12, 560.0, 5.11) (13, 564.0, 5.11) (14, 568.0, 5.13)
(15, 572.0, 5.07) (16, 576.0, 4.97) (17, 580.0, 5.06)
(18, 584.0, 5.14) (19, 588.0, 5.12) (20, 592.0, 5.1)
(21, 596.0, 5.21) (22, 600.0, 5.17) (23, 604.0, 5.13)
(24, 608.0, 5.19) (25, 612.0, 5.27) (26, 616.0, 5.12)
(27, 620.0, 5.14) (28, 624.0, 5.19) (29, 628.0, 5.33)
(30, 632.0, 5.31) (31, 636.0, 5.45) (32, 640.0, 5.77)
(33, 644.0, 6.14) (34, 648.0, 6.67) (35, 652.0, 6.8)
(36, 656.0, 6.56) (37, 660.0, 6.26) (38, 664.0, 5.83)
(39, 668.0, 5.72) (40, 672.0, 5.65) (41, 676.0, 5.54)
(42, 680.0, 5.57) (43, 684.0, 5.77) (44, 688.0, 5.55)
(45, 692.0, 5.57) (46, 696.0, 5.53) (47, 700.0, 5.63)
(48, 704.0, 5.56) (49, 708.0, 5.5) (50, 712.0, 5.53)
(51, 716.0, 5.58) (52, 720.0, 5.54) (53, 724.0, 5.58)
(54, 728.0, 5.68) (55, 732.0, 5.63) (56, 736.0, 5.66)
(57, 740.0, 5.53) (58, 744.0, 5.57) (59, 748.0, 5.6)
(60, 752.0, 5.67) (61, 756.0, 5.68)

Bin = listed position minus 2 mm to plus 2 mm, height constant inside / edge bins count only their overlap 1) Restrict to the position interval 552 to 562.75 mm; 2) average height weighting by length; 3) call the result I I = 5.07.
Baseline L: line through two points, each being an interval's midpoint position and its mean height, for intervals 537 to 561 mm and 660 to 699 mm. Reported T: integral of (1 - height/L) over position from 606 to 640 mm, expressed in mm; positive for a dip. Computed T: 0.67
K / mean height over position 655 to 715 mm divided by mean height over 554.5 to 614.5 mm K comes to 1.1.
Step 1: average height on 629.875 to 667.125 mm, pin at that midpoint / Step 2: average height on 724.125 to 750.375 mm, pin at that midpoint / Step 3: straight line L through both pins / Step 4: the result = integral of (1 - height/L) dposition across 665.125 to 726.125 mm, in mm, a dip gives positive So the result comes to 2.5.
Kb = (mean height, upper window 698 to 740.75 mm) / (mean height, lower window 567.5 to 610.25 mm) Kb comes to 1.09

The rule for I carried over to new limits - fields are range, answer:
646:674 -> 6.21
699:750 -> 5.58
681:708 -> 5.59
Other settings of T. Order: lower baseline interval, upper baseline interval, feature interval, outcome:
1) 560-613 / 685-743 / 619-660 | -4.29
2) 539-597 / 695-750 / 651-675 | -3.13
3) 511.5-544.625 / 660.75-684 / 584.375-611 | 0.60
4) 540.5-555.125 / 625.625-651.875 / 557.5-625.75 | 3.48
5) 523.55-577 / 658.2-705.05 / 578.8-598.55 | 0.26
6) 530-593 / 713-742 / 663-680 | -0.80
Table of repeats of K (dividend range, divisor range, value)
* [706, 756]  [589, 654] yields 1.02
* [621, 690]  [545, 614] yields 1.14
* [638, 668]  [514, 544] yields 1.28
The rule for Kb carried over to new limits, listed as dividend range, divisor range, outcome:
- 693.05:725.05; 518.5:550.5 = 1.13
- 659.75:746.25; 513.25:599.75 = 1.12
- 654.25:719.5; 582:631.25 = 1.10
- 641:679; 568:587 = 1.20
